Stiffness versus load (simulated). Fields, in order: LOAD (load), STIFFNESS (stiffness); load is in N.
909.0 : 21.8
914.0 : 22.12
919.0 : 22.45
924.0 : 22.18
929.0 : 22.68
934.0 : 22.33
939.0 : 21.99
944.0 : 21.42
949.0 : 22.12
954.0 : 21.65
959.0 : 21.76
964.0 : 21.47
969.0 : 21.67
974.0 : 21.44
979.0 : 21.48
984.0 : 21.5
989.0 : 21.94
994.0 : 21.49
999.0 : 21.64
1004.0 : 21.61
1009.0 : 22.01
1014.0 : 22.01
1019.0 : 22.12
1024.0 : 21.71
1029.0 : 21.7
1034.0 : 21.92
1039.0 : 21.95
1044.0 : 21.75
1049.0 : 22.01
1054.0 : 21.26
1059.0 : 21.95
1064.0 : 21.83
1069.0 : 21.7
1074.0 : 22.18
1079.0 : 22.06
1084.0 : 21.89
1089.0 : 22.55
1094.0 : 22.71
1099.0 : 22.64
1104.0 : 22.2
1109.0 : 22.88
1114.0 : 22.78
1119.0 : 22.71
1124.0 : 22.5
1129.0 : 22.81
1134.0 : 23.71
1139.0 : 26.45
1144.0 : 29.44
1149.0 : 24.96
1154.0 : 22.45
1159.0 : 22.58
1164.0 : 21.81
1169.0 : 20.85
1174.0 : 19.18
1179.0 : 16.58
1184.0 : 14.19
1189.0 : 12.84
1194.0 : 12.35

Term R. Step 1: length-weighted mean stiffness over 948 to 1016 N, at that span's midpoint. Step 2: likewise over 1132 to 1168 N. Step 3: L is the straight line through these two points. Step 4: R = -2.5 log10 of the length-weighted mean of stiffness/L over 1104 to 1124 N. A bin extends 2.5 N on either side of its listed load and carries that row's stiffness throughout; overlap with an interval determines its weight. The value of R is 0.05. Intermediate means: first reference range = 21.7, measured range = 22.7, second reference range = 24.3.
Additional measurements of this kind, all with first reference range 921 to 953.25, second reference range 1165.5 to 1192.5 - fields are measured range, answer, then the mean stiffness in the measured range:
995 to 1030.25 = -0.07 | 21.8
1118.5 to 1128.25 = -0.25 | 22.6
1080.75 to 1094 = -0.19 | 22.3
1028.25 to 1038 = -0.10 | 21.9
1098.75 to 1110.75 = -0.22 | 22.5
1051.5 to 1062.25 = -0.11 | 21.6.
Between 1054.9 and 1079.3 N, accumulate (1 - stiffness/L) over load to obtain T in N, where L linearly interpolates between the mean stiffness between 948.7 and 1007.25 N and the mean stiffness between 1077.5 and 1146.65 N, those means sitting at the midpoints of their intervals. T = 1.0 N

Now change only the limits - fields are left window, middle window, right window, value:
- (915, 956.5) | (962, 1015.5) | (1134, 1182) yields 1.4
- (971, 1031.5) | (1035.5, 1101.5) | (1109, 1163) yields 2.3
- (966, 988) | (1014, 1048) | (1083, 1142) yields 0.4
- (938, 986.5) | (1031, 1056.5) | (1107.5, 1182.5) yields 0.4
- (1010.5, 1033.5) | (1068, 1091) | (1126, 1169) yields 0.8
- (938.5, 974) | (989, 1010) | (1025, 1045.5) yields 0.1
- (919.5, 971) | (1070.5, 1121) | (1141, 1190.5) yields -3.2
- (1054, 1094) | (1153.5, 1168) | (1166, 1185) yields -2.7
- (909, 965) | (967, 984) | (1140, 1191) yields 0.2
